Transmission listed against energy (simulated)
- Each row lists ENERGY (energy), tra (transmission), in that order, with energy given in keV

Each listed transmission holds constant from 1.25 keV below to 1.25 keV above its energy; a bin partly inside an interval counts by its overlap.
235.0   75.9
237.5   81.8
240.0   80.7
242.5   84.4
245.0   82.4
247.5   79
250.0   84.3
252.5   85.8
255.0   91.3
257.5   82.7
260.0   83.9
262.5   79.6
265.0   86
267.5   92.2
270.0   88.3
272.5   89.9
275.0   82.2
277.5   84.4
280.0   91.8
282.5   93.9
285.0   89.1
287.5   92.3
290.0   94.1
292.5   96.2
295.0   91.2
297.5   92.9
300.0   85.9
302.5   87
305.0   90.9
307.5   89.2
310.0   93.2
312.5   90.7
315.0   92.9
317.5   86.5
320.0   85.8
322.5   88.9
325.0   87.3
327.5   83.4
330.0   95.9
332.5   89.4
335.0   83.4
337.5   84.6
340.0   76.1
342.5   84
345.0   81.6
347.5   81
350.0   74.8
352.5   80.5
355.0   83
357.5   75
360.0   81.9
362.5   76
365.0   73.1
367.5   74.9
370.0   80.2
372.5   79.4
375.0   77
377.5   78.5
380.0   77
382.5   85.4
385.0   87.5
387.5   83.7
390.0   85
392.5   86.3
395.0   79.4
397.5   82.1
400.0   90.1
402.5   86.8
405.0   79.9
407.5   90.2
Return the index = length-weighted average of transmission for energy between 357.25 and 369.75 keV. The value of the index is 76.6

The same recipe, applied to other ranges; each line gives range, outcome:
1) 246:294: 87.7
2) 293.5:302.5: 89.8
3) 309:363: 84.4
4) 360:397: 80.3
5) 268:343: 88.8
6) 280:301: 92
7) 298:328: 88.7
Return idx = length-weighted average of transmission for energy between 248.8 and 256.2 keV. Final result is 87.1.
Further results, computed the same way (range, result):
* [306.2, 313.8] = 91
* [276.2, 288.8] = 90.3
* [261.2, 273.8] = 87.2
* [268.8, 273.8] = 89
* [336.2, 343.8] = 81.6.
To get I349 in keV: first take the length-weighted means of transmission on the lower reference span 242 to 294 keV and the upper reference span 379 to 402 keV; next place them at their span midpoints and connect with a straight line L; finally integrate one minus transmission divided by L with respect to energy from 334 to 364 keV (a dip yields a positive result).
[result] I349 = 1.8 keV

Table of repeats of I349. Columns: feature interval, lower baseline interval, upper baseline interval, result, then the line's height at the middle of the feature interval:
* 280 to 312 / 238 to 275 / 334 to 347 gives -3.02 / 83.5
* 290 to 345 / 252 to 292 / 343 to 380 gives -3.37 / 83.2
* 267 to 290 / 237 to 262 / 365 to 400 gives -1.78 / 83.1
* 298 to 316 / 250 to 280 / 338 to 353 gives -1.56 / 82.9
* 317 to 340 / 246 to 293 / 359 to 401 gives -0.71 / 84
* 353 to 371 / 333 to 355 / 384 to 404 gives 1.03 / 82.6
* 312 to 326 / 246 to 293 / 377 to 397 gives -0.48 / 85.6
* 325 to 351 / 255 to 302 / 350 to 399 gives -0.06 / 83.5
